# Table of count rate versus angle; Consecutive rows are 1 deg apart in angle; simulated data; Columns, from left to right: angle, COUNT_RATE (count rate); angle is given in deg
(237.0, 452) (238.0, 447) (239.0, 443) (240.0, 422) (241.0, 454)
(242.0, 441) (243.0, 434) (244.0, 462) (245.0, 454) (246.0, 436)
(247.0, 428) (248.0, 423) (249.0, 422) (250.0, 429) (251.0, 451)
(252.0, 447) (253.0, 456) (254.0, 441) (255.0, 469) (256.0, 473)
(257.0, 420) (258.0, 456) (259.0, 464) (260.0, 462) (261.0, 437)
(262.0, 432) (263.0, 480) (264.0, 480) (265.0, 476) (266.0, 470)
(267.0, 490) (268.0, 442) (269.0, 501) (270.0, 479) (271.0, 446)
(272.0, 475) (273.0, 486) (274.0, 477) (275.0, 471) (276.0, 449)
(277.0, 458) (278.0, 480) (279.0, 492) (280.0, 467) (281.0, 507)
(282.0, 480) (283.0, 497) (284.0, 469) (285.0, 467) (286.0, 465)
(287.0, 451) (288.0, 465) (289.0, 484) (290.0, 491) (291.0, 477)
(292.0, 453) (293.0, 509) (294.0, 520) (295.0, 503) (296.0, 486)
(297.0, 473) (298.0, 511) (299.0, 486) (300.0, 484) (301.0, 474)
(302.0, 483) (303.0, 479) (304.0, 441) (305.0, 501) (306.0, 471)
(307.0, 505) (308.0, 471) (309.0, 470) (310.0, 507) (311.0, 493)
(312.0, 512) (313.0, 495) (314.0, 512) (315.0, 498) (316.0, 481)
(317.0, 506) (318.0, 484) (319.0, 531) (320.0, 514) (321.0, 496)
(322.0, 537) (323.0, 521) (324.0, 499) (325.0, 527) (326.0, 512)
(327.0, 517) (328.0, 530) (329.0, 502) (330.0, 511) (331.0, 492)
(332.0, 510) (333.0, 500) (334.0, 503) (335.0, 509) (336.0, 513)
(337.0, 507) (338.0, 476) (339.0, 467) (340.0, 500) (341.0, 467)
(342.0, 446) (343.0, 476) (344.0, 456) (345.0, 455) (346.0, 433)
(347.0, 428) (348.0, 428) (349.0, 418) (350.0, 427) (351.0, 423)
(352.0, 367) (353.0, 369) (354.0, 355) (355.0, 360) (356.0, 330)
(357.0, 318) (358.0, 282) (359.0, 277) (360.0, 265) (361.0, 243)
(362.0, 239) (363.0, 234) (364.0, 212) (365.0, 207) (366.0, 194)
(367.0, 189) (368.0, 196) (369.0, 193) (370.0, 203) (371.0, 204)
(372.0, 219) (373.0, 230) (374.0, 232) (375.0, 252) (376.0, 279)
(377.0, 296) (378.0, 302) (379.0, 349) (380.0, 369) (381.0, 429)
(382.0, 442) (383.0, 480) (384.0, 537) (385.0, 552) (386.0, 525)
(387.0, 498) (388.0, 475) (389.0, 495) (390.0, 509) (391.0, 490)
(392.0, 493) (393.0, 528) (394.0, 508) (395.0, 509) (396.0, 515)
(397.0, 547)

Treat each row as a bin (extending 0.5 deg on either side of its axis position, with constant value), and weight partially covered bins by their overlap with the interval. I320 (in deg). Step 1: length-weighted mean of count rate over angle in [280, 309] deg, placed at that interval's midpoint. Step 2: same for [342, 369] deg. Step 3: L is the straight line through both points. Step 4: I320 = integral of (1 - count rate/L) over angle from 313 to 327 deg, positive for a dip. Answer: -3.1 deg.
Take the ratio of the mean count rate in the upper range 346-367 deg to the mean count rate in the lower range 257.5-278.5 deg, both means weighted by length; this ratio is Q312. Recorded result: 0.7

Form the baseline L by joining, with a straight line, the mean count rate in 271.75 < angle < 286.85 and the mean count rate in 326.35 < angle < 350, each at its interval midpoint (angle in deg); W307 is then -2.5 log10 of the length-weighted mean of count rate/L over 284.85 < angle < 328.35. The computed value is -0.04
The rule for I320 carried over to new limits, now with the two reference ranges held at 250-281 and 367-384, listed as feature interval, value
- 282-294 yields -1.3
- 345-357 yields -2.1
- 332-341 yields -3.5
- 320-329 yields -3.4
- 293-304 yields -2.0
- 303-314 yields -2.5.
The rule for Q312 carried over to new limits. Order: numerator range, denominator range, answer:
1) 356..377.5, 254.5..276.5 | 0.51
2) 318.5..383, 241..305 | 0.83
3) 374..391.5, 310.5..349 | 0.86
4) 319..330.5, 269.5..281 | 1.09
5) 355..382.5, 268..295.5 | 0.56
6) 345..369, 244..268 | 0.69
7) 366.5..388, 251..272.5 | 0.73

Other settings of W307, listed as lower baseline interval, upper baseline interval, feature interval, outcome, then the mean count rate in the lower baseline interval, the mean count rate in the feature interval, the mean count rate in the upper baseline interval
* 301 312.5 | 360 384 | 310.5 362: -0.16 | 484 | 452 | 275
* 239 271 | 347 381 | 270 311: -0.20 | 452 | 480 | 291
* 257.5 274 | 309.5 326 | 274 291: 0.01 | 468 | 475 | 507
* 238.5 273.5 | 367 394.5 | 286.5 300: -0.13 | 454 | 485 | 377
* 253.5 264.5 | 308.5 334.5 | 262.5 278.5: -0.02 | 456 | 472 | 506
